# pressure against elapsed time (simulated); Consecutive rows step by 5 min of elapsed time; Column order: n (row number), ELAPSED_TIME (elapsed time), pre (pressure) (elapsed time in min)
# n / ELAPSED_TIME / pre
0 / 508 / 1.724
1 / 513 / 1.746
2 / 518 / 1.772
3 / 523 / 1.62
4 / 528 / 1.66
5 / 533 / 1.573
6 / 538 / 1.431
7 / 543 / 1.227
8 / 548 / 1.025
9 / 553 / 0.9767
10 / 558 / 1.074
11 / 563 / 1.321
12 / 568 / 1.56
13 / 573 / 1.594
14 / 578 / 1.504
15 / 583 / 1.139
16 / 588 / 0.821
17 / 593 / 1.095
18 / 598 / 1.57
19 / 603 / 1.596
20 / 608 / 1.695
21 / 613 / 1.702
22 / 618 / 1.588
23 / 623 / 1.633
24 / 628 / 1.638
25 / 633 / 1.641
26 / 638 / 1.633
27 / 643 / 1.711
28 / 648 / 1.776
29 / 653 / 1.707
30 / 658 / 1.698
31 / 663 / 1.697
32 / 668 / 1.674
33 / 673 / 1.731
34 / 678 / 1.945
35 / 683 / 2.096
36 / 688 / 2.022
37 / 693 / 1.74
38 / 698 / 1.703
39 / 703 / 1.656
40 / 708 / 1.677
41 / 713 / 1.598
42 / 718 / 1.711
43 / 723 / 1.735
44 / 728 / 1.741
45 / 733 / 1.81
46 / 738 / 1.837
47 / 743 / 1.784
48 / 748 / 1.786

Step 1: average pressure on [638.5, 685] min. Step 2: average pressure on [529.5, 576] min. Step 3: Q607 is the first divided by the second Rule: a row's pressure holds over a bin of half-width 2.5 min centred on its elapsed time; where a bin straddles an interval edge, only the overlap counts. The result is 1.3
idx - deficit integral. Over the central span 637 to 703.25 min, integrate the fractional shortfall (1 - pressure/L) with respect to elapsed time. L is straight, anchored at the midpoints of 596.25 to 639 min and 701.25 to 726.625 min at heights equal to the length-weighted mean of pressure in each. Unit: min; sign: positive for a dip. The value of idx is -4.8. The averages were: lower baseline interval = 1.63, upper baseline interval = 1.68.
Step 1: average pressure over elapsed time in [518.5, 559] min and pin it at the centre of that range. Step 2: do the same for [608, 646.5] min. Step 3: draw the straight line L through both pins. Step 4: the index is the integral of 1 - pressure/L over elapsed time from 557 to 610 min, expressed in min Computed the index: 4.97 min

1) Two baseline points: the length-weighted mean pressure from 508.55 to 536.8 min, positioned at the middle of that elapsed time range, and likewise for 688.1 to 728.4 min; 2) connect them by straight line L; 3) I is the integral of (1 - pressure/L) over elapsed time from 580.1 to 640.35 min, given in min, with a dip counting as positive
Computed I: 7.5 min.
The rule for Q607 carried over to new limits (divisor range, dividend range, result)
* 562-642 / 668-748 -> 1.20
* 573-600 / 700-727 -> 1.34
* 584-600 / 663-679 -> 1.53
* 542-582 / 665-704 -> 1.42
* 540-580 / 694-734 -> 1.32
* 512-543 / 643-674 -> 1.07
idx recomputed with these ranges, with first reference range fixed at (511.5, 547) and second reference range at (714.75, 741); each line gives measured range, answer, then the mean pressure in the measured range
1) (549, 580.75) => 5.3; 1.32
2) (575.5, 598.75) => 5.9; 1.2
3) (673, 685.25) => -1.8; 1.96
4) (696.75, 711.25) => 0.5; 1.67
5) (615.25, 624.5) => 0.2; 1.61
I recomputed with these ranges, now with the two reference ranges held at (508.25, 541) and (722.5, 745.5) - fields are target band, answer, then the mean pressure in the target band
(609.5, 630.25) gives 0.7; 1.64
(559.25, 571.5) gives 1.8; 1.42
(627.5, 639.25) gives 0.5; 1.64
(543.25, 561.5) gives 6.5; 1.07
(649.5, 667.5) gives 0.3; 1.7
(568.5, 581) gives 1.0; 1.53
